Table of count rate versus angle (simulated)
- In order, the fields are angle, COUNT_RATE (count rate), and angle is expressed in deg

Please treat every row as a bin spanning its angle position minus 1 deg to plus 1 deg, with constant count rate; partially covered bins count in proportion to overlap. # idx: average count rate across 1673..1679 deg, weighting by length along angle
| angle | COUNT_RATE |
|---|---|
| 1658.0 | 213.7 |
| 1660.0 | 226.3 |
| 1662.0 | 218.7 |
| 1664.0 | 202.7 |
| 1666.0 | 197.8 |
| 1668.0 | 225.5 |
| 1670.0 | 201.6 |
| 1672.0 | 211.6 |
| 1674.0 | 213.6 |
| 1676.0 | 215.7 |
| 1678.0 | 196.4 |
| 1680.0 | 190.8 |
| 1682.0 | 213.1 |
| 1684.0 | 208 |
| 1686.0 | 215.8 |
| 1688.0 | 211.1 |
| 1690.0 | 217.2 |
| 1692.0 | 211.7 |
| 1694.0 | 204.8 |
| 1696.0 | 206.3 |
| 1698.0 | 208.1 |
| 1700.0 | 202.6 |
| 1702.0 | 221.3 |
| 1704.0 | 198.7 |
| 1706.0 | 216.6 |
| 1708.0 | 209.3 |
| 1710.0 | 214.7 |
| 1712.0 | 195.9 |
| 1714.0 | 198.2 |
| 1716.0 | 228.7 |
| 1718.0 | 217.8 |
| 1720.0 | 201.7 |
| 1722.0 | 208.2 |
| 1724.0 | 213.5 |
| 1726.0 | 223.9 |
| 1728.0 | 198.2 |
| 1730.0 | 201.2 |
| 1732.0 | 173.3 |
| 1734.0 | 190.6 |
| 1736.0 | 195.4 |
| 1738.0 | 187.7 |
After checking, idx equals 209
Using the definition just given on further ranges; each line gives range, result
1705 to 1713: 209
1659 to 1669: 214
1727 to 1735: 191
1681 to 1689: 212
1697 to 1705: 208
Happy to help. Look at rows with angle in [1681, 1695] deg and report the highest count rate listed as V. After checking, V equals 217.2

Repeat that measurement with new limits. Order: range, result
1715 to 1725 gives 228.7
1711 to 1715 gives 198.2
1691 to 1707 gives 221.3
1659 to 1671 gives 226.3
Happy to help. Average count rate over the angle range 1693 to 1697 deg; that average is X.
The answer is 206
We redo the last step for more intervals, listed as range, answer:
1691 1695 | 208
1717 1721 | 210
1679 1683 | 202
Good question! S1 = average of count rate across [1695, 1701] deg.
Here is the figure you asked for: 206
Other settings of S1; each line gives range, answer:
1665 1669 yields 212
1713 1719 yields 215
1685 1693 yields 214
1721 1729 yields 211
